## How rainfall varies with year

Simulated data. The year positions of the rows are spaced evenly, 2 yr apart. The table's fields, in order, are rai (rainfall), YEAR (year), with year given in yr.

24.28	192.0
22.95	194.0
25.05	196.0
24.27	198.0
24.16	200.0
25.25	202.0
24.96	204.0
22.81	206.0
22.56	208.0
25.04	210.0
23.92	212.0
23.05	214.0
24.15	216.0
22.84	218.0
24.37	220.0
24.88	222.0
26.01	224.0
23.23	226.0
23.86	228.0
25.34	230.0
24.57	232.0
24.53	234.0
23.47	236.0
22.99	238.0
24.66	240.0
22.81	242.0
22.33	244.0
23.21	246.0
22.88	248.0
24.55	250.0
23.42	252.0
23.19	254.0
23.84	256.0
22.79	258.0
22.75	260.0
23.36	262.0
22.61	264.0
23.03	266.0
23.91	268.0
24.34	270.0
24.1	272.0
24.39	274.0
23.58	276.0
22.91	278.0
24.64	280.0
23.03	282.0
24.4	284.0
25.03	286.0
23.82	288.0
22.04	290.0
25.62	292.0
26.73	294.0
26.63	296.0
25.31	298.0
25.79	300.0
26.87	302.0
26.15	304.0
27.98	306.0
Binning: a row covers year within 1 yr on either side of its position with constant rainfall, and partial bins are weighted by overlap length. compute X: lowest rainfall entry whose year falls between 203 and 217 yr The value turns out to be 22.56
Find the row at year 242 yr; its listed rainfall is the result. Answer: 22.81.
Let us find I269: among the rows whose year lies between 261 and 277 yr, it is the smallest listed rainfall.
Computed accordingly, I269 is 22.61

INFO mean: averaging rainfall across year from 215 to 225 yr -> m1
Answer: 24.4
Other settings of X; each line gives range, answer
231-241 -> 22.99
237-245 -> 22.33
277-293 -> 22.04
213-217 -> 23.05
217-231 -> 22.84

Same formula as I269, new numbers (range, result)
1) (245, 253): 22.88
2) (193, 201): 22.95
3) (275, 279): 22.91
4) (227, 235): 23.86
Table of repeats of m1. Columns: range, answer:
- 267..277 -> 24.1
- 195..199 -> 24.7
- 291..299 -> 26.1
